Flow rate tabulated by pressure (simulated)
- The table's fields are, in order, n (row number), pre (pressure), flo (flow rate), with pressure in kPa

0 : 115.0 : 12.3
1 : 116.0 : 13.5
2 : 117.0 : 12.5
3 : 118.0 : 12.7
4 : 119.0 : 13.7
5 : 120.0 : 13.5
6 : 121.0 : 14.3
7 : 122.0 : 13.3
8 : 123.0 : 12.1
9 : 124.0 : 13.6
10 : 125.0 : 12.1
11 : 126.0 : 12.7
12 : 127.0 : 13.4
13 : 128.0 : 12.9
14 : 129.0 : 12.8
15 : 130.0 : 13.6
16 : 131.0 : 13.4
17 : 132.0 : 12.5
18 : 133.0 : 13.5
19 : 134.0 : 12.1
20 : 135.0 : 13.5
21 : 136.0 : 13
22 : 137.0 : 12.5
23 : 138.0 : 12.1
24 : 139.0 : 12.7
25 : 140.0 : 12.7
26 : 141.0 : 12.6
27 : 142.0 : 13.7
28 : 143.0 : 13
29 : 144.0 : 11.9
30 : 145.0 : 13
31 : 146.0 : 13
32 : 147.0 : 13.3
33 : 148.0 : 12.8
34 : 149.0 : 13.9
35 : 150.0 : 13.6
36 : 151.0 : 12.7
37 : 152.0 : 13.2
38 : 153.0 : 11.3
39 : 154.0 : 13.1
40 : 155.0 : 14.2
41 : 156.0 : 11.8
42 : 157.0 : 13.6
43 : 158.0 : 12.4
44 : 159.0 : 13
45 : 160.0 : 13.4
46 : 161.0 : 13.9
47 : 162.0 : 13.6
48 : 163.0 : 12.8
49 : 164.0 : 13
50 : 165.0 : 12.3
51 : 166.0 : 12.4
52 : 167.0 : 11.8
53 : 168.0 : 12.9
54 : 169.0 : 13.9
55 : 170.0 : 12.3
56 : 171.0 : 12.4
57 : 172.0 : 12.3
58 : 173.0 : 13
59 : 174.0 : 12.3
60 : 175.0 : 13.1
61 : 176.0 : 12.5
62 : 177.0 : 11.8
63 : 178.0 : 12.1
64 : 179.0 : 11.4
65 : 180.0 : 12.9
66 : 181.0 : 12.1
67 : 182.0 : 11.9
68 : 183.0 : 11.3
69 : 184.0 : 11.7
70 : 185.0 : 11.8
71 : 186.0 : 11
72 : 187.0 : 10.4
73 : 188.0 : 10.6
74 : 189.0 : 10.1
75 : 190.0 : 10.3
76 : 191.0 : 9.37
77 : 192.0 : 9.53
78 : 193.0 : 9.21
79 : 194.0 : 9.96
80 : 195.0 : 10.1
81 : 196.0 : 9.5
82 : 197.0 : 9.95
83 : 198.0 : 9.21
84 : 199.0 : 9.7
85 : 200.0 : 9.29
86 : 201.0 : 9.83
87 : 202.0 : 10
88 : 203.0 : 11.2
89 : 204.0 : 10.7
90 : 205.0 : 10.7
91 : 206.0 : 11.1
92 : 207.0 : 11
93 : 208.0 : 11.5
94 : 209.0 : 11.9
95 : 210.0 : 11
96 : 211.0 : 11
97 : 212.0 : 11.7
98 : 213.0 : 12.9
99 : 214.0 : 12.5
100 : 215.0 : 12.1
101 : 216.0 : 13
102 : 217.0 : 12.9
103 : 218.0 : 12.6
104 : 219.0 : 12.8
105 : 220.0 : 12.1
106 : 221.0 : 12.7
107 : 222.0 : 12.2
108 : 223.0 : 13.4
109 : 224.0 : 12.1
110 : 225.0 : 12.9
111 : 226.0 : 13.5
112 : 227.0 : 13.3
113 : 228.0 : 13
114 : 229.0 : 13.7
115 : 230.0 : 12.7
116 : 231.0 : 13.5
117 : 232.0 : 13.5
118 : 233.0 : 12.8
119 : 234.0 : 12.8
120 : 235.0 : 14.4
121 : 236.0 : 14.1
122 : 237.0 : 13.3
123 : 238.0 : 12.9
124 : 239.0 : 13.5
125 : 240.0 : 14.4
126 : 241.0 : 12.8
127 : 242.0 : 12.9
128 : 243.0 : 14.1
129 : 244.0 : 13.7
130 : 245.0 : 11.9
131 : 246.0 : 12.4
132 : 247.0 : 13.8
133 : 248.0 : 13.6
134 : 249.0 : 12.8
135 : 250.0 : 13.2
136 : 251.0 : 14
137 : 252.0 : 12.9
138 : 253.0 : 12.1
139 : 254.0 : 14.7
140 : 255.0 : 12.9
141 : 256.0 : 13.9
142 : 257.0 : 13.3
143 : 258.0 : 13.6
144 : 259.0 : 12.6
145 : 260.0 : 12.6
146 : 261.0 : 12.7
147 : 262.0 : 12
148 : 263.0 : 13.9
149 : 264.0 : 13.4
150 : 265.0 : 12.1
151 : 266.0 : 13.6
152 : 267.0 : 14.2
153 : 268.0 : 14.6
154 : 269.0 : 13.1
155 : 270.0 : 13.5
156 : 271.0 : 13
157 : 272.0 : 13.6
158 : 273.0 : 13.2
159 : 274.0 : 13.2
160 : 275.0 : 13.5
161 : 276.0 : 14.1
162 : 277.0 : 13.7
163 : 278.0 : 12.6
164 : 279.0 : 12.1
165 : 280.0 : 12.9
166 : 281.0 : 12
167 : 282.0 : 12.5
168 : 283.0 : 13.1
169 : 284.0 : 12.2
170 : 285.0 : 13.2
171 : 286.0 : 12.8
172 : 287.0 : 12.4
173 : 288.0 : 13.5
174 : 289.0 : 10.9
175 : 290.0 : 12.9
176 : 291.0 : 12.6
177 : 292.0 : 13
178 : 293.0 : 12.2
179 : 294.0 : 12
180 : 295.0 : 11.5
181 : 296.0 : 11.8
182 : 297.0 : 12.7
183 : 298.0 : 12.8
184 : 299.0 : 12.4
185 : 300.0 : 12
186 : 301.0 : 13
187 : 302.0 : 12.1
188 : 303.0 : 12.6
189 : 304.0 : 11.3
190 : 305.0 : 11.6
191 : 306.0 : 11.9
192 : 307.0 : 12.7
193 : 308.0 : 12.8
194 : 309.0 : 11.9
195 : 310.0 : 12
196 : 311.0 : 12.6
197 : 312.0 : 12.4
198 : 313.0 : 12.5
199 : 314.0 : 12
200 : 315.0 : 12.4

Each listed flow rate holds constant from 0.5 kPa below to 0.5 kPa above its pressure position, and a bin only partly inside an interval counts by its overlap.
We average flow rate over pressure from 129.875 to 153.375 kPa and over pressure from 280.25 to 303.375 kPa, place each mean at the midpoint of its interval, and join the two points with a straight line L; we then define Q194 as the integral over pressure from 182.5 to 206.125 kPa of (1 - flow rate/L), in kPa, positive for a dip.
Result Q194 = 4.60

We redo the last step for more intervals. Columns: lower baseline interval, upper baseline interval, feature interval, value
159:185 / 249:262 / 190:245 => 3.91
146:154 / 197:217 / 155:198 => 1.16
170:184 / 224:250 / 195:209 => 2.57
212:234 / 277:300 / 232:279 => -2.36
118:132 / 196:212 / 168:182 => -1.18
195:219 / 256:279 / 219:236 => -1.75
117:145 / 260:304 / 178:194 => 2.46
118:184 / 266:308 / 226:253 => -1.14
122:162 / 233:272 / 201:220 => 2.17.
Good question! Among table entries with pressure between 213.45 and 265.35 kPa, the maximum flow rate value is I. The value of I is 14.7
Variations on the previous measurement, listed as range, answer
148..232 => 14.2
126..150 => 13.9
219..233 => 13.7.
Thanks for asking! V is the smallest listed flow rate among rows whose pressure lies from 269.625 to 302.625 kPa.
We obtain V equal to 10.9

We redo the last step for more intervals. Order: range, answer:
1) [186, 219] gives 9.21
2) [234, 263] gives 11.9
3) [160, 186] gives 11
